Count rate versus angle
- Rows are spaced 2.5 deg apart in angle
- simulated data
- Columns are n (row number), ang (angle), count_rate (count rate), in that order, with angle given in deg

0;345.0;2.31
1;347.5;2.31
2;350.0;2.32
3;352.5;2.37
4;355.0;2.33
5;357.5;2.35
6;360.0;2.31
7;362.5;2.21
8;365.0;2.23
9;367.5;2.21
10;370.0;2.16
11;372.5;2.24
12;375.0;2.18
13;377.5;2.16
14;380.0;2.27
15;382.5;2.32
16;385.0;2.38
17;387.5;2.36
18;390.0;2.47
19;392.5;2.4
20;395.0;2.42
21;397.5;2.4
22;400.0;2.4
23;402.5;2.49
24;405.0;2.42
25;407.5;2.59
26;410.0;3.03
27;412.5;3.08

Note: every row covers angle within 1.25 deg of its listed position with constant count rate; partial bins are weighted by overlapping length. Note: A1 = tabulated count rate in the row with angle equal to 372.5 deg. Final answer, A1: 2.24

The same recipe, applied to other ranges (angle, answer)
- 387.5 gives 2.36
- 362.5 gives 2.21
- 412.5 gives 3.08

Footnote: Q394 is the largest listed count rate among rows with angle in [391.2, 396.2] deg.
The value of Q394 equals 2.42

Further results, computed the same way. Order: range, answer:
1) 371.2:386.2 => 2.38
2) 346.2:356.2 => 2.37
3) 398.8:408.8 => 2.59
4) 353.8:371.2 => 2.35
